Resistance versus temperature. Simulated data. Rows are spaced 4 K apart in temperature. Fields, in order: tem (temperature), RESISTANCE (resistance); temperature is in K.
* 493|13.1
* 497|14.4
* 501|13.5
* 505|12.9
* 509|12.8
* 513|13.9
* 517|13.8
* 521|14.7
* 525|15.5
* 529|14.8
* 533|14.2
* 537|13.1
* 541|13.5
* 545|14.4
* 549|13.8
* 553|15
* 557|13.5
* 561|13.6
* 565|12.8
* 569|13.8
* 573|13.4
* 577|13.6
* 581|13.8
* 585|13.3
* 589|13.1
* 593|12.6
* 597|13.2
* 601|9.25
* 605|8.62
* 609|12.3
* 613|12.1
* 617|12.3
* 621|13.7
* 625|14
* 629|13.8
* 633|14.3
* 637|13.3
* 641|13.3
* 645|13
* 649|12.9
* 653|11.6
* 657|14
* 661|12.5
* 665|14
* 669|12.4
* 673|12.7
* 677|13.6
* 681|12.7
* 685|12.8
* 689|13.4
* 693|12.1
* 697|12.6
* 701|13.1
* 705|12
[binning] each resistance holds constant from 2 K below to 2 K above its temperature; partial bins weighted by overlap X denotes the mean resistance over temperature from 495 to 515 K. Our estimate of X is 13.5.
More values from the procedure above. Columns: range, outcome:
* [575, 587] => 13.6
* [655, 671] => 13.2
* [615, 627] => 13.3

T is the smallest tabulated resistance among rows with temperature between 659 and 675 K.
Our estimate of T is 12.4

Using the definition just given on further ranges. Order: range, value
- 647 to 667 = 11.6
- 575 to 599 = 12.6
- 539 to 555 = 13.5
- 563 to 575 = 12.8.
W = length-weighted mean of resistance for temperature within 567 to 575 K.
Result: 13.6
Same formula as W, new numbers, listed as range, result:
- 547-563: 14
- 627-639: 13.8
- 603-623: 11.8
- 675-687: 13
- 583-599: 13.1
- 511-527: 14.5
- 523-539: 14.4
